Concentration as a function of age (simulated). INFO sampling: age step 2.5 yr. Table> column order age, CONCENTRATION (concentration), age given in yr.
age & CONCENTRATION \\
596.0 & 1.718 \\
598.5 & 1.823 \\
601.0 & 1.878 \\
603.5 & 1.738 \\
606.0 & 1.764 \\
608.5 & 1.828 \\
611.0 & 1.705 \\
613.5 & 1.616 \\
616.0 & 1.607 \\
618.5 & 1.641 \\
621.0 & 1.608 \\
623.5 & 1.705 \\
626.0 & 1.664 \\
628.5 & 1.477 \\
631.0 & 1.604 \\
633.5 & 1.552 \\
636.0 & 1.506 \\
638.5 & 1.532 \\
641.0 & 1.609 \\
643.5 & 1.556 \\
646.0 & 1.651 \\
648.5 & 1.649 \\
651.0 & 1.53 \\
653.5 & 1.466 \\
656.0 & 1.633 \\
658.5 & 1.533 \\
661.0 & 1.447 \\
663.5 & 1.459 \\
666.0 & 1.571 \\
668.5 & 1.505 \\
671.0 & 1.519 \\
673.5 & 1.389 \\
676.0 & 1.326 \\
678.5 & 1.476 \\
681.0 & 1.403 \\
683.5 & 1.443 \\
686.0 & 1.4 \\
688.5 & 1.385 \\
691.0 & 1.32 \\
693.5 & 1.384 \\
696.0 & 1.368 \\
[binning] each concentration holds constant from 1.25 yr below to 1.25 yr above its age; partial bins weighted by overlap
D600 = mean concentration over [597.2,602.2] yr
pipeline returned 1.85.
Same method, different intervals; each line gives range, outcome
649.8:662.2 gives 1.52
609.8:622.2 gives 1.64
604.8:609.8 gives 1.8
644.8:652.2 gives 1.61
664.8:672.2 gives 1.53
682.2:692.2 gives 1.39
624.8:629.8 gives 1.57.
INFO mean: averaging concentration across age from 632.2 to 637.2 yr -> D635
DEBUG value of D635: 1.53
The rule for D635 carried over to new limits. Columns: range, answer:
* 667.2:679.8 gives 1.44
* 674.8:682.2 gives 1.4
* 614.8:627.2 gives 1.65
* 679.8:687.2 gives 1.42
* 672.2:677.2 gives 1.36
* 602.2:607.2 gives 1.75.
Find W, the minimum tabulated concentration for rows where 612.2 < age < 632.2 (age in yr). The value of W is 1.477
